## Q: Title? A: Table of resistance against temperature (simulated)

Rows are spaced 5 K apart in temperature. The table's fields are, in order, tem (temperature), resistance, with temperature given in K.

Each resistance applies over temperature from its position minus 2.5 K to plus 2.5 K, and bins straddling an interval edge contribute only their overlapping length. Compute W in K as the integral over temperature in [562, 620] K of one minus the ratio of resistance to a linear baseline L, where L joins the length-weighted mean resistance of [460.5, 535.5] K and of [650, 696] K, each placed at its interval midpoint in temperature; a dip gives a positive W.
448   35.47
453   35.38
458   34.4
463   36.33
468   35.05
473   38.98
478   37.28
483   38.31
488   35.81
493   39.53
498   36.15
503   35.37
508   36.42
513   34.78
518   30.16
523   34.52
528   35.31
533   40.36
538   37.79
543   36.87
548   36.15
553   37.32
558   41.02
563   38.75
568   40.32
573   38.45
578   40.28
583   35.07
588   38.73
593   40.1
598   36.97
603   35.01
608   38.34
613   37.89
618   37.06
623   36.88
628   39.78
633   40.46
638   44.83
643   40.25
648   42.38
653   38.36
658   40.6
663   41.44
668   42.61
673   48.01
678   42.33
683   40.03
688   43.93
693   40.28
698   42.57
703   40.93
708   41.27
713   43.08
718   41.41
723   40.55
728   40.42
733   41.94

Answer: 1.8 K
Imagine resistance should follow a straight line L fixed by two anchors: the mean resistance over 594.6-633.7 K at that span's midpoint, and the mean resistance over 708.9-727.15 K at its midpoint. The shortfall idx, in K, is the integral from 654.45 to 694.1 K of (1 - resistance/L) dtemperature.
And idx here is -2.4 K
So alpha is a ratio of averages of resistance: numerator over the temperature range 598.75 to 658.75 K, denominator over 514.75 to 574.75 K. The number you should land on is 1.05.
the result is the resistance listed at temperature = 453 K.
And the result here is 35.38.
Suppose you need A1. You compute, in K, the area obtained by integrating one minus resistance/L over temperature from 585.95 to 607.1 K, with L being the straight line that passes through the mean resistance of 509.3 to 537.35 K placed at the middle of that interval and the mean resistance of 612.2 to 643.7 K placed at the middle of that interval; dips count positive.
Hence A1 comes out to 0.33 K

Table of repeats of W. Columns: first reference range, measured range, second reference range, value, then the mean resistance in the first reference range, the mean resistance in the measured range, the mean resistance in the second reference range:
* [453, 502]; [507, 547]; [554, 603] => 2.0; 36.7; 35.8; 38.6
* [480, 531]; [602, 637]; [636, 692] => 1.8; 35.7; 38.3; 42.2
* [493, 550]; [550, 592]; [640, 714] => -1.0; 36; 38.8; 41.9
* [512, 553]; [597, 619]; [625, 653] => 1.4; 35.9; 37.1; 41.2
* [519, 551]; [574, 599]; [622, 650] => 0.3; 36.5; 38.3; 40.9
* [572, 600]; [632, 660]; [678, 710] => -0.8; 38.3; 41.2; 41.6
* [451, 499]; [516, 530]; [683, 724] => 1.6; 36.8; 33.4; 41.7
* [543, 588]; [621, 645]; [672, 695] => 0.2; 38.4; 40.5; 42.6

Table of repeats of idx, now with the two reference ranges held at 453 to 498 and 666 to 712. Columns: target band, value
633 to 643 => -0.4 K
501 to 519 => 1.5 K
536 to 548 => 0.5 K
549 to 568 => 0.0 K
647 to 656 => 0.3 K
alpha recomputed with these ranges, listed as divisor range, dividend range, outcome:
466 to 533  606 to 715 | 1.14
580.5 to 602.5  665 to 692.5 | 1.15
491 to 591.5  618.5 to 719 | 1.12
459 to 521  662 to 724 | 1.17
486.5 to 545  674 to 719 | 1.16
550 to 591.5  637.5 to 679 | 1.09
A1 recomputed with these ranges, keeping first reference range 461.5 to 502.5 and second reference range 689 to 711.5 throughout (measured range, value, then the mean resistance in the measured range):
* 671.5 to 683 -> -0.8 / 43.8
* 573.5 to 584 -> 0.2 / 38.2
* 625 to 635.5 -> 0.0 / 40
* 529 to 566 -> 0.2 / 38.2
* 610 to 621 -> 0.6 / 37.5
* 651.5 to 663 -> 0.2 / 40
